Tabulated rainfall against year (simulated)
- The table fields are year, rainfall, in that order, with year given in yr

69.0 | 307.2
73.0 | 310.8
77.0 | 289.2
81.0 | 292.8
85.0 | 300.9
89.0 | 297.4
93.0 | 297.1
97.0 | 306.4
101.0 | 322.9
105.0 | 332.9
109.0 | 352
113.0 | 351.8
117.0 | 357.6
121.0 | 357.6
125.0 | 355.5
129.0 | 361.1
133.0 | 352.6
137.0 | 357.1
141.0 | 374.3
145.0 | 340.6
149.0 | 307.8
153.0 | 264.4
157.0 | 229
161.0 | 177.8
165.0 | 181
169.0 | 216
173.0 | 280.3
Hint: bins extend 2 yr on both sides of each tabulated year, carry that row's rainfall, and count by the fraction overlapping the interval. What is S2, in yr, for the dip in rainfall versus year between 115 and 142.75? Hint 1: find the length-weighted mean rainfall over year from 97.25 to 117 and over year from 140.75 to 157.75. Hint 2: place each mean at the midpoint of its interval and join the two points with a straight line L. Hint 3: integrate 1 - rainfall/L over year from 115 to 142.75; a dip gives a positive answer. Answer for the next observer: -3.5 yr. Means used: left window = 339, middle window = 359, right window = 301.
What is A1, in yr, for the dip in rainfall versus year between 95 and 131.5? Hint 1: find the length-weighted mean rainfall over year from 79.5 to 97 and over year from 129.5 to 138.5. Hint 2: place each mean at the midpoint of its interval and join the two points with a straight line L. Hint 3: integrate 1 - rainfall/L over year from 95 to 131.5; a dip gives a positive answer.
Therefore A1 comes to -1.6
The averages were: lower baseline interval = 298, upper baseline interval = 356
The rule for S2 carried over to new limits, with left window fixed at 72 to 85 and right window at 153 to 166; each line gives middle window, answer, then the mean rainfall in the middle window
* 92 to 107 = -2.32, 316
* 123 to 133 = -4.75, 357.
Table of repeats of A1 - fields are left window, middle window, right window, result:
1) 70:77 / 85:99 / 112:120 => 1.11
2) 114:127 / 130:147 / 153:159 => -3.38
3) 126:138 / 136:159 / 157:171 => -2.37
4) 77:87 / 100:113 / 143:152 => -1.53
